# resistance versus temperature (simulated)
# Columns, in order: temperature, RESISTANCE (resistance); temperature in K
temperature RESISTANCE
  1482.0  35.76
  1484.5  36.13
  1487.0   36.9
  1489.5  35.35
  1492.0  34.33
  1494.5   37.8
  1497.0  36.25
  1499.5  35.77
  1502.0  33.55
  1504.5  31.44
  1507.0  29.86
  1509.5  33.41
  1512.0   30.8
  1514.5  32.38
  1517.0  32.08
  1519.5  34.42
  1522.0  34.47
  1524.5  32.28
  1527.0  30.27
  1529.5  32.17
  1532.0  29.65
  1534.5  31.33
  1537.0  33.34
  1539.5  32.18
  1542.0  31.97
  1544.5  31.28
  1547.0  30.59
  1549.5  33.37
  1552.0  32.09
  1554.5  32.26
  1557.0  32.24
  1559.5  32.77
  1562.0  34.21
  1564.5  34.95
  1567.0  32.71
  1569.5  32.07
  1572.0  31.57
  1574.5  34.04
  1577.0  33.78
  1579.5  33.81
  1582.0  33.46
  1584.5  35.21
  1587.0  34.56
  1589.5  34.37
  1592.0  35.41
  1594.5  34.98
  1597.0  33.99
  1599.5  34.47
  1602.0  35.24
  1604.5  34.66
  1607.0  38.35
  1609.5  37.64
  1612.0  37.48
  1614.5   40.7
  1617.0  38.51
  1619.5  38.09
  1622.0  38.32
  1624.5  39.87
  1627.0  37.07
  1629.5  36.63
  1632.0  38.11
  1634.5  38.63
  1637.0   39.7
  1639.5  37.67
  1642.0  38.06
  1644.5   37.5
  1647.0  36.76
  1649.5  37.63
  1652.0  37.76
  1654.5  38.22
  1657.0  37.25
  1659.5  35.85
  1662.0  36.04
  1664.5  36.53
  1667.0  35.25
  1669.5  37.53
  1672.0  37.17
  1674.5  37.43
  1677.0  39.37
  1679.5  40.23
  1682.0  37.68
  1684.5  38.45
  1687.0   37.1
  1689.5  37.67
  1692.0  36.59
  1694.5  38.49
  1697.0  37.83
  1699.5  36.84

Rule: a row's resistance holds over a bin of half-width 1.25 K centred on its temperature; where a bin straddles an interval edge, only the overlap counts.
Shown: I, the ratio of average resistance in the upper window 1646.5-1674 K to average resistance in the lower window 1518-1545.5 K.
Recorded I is 1.15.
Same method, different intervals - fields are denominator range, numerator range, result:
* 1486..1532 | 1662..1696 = 1.13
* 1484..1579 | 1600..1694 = 1.14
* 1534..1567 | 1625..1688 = 1.16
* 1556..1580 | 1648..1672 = 1.11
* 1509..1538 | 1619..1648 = 1.18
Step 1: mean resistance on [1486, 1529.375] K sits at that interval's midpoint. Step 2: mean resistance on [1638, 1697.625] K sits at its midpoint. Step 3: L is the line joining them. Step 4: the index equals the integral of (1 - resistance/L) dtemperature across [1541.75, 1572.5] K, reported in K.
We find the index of 2.0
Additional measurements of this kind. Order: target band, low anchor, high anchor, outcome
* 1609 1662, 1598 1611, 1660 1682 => -1.8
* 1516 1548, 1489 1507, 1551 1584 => 1.7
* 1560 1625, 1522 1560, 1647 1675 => -2.5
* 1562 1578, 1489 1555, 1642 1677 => 0.5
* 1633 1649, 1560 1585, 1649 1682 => -0.7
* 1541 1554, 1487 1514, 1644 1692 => 1.1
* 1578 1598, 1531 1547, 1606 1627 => 0.8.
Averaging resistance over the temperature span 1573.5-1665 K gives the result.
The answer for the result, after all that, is 36.7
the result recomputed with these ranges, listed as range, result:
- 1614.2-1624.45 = 38.9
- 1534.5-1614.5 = 33.9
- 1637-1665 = 37.3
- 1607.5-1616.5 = 38.6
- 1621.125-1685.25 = 37.7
